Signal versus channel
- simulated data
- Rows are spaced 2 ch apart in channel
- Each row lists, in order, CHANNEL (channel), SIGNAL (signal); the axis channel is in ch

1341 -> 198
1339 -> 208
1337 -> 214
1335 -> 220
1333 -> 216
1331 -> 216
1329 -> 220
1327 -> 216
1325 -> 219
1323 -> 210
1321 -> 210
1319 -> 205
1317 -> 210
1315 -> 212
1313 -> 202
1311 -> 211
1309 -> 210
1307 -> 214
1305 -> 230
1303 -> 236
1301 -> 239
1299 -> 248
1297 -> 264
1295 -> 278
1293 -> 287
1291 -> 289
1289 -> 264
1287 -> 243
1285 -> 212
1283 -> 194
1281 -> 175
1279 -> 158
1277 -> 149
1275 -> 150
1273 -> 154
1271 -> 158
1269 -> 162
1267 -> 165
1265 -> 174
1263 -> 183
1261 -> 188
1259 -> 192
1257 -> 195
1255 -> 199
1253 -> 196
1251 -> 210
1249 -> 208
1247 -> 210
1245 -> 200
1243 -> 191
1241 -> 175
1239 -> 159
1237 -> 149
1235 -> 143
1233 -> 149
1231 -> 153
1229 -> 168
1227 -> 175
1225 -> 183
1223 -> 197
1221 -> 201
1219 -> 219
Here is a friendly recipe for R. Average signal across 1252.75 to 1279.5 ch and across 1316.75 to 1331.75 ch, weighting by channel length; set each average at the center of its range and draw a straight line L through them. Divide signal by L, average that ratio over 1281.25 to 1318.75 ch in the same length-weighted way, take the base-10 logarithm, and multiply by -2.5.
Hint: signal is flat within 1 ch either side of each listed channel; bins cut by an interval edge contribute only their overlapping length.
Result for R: -0.19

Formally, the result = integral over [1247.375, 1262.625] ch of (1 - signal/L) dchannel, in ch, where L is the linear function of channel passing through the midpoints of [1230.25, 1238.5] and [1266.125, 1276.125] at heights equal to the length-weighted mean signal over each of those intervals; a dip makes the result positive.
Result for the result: -4.40 ch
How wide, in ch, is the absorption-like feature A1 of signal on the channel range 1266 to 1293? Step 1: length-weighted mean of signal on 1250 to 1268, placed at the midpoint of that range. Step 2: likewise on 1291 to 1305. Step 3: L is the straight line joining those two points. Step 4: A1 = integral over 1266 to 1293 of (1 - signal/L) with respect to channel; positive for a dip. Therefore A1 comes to 4.03 ch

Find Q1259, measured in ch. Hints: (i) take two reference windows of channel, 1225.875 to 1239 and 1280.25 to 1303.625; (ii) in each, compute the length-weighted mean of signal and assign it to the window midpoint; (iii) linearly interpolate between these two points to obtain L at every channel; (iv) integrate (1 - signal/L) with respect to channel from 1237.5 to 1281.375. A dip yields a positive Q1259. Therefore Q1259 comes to 3.3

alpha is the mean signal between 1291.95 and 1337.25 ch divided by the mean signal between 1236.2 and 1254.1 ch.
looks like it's 1.19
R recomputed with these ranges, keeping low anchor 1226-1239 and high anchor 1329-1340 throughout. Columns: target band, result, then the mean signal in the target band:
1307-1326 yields -0.028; 210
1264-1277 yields 0.120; 160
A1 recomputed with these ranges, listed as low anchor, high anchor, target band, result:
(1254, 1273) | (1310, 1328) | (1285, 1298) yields -4.8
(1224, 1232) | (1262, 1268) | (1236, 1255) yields -1.9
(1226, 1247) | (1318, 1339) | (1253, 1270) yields -0.2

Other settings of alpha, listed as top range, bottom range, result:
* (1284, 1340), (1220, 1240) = 1.36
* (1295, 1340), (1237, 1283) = 1.23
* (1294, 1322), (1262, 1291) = 1.22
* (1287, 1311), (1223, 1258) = 1.38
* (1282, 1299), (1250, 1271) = 1.37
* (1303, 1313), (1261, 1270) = 1.25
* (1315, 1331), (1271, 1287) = 1.22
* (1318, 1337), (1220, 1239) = 1.28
